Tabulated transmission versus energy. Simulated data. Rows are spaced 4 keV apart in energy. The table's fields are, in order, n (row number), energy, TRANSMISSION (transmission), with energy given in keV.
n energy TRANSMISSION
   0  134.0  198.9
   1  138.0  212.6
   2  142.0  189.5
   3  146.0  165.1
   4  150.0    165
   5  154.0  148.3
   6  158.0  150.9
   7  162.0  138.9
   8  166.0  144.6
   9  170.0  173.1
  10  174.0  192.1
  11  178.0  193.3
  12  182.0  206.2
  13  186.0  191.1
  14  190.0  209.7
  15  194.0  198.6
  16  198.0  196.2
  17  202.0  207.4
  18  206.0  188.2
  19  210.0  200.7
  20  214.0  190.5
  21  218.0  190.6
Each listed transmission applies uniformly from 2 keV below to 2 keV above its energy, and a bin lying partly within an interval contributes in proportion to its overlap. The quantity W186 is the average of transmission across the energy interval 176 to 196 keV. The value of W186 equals 200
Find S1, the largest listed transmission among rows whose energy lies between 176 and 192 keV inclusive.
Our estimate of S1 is 209.7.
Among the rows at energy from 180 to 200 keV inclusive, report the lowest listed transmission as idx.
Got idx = 191.1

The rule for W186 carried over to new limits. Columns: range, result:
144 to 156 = 159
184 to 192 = 200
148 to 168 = 150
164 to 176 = 170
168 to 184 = 191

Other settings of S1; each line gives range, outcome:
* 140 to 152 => 189.5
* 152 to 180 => 193.3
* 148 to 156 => 165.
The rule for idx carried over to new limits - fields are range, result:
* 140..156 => 148.3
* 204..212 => 188.2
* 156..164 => 138.9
